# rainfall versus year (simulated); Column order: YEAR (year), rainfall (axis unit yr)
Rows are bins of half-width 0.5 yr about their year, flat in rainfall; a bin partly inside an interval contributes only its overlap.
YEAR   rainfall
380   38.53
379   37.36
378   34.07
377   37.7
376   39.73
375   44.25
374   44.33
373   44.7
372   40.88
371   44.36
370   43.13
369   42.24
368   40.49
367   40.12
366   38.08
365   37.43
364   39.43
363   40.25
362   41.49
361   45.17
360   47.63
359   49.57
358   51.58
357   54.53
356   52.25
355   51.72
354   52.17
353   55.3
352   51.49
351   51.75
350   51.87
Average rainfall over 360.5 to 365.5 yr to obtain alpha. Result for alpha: 40.8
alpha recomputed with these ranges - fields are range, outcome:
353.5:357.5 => 52.7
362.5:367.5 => 39.1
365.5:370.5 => 40.8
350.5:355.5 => 52.5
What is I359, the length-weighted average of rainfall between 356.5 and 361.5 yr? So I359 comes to 49.7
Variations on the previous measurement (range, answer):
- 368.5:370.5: 42.7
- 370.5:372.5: 42.6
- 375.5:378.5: 37.2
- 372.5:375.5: 44.4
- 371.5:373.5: 42.8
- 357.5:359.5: 50.6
